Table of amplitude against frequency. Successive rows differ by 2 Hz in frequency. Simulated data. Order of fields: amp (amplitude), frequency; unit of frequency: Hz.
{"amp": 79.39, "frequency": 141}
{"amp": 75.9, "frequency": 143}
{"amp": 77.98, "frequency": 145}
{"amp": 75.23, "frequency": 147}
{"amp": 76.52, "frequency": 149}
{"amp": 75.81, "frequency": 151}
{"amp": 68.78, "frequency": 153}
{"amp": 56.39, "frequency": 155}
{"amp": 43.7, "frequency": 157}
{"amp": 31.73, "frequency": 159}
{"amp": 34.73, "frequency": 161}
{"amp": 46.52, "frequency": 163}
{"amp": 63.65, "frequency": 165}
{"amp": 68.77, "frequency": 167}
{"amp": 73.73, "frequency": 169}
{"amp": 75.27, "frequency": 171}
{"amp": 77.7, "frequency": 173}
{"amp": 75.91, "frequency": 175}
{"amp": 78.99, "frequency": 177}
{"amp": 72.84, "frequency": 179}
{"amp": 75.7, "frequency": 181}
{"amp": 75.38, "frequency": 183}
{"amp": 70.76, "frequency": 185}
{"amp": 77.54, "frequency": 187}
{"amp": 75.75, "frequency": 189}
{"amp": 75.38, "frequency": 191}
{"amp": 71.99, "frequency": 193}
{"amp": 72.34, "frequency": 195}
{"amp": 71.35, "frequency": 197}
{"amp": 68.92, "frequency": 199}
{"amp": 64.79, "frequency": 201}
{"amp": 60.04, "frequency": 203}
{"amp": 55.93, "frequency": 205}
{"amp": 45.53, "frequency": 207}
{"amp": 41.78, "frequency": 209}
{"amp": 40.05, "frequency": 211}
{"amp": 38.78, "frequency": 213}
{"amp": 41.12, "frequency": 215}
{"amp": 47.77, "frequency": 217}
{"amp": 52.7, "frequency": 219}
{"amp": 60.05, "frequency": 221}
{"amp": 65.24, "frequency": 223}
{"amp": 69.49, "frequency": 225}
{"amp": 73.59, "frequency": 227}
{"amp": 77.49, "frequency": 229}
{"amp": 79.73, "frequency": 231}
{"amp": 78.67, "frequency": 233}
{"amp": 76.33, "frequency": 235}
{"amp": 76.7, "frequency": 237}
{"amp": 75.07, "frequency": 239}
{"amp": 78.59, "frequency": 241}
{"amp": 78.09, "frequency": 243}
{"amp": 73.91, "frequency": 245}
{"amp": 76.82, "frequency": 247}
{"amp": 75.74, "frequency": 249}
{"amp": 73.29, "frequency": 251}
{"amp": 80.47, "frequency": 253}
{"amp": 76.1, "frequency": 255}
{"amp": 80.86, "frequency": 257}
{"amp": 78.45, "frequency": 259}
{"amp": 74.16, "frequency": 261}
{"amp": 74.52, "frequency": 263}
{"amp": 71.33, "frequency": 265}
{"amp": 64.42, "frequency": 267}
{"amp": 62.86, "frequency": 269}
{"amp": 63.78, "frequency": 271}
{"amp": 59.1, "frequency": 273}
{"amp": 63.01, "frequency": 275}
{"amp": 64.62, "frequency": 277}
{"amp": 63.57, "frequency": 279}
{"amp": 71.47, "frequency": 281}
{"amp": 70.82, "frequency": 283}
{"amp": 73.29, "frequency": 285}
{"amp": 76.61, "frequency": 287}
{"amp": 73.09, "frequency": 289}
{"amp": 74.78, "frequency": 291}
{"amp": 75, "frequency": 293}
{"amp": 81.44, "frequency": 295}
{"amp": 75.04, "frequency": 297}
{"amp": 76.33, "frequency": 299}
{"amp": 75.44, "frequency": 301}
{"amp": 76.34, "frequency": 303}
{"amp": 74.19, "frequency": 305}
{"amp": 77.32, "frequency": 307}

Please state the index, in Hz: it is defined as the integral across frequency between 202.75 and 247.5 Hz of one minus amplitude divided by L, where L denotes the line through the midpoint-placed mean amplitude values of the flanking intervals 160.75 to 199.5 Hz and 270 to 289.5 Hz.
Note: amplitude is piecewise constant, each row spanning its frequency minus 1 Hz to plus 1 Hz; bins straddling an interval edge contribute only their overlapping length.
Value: 3.8 Hz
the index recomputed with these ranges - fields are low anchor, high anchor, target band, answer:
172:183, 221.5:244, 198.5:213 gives 4.5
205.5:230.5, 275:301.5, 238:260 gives -5.0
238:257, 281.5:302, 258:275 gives 1.7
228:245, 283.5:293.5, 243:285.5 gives 2.6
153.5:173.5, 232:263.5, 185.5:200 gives -2.1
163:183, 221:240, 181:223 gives 7.0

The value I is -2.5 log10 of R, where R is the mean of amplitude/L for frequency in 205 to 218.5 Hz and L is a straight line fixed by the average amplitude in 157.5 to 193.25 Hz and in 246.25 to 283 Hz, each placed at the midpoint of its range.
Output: 0.49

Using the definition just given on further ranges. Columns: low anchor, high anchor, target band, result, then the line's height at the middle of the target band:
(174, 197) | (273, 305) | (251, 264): -0.06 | 73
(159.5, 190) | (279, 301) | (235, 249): -0.06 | 72.1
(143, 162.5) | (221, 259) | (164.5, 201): -0.12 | 65.7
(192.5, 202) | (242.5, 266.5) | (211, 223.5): 0.41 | 71.9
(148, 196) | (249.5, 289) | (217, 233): 0.02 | 69.2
